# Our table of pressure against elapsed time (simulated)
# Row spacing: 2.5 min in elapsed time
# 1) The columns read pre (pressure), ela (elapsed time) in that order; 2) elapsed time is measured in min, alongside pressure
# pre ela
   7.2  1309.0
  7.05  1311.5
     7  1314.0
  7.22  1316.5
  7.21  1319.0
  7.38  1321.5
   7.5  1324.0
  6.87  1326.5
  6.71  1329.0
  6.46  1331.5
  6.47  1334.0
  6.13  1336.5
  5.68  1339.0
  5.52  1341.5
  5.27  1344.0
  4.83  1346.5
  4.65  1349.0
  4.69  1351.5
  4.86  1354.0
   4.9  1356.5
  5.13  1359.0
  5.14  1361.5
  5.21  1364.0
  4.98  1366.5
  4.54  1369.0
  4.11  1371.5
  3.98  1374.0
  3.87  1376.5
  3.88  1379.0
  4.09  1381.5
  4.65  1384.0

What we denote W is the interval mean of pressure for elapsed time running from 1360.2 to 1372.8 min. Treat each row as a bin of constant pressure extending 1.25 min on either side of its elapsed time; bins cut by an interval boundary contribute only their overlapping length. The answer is 4.79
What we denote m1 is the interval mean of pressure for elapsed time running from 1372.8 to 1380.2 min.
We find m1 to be 3.91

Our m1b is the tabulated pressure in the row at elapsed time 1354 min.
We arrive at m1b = 4.86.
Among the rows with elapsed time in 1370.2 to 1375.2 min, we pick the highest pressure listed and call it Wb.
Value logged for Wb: 4.11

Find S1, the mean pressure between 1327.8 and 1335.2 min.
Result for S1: 6.55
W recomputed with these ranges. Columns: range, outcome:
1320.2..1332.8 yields 6.98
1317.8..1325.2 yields 7.36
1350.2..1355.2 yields 4.77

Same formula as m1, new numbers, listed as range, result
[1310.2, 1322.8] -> 7.17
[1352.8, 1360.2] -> 4.96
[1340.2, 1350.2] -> 5.07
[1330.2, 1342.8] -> 6.05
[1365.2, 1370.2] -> 4.77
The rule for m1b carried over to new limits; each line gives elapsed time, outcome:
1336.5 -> 6.13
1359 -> 5.13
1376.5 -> 3.87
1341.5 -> 5.52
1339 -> 5.68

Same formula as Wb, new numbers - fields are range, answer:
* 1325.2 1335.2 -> 6.87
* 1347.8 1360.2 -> 5.13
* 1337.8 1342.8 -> 5.68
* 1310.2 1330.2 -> 7.5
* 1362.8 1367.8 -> 5.21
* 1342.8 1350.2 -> 5.27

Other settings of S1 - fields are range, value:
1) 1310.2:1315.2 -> 7.03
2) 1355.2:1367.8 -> 5.07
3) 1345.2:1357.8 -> 4.79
